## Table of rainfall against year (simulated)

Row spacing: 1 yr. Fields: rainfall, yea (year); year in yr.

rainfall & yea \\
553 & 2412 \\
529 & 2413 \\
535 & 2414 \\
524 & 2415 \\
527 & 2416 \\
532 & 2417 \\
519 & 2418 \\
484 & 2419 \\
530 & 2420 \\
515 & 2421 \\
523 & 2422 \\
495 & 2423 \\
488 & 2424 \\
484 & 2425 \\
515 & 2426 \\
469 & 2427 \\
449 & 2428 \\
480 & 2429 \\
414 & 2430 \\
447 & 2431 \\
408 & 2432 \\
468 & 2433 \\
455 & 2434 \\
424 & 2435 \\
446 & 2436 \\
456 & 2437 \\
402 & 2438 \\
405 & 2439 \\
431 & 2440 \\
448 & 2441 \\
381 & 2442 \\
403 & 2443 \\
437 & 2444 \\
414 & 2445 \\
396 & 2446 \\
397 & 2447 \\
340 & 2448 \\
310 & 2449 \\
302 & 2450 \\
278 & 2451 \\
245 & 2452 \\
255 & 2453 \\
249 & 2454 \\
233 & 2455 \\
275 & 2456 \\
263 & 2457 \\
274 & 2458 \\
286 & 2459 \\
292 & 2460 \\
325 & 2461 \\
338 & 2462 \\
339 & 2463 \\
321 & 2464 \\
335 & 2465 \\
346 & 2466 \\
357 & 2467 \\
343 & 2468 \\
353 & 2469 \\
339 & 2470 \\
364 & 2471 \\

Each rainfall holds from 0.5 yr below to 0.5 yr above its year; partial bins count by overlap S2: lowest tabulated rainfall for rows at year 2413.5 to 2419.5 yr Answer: 484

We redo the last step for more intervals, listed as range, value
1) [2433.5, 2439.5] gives 402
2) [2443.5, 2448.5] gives 340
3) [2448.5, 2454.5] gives 245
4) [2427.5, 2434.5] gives 408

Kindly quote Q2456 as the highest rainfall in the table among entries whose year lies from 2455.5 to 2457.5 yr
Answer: 275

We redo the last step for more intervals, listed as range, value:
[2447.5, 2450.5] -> 340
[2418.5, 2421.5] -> 530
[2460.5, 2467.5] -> 357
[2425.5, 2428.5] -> 515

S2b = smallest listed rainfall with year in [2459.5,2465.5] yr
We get 292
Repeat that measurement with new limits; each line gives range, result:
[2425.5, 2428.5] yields 449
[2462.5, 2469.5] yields 321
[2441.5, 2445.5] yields 381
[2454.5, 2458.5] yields 233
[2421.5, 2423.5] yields 495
